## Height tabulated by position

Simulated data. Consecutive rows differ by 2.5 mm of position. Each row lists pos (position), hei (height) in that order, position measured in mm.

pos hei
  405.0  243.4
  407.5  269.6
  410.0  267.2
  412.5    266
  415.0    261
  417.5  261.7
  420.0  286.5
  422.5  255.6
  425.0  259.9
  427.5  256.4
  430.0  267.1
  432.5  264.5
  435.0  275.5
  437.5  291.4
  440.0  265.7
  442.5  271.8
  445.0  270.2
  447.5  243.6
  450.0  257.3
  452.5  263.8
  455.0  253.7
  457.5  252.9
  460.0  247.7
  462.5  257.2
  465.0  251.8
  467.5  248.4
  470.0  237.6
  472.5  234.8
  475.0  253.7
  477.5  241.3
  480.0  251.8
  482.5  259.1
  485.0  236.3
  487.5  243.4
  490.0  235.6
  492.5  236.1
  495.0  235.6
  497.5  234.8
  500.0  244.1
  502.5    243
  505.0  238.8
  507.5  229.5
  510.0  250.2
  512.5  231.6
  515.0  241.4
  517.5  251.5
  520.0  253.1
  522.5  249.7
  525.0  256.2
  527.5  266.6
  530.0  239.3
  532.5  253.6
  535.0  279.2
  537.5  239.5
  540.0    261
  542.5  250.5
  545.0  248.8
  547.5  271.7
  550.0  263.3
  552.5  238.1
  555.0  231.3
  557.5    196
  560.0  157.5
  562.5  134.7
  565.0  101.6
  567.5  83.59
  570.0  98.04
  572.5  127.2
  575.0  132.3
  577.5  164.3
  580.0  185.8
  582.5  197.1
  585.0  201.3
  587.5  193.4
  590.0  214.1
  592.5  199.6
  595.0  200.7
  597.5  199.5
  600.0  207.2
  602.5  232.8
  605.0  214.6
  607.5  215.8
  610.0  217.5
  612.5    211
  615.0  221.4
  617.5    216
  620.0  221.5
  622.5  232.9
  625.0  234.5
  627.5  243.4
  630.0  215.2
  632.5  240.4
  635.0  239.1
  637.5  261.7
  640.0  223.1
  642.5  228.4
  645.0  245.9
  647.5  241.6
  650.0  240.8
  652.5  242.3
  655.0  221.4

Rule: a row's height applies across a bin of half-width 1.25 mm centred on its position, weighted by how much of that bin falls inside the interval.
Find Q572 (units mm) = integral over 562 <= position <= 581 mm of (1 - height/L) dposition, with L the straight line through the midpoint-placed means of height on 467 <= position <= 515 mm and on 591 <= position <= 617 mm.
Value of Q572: 8.0 mm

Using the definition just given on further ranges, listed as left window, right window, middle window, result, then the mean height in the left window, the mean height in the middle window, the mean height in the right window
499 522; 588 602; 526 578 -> 5.37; 243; 203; 205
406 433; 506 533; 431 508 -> 1.58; 265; 251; 247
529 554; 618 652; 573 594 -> 5.28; 254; 184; 236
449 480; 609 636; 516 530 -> -0.72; 250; 254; 227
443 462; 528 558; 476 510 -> 1.62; 256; 241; 249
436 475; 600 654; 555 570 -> 6.28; 257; 140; 230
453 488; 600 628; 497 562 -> -1.15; 248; 242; 222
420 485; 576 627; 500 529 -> -1.11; 257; 246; 209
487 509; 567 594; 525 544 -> -4.58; 238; 256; 166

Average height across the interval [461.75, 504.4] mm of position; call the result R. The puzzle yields 244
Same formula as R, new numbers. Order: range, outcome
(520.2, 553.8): 255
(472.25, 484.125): 249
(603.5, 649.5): 229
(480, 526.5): 243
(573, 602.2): 190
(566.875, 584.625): 146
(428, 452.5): 267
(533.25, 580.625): 194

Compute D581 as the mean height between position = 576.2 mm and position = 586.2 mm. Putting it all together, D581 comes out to 187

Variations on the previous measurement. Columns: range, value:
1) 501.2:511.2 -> 240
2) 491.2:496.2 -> 236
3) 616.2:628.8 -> 230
